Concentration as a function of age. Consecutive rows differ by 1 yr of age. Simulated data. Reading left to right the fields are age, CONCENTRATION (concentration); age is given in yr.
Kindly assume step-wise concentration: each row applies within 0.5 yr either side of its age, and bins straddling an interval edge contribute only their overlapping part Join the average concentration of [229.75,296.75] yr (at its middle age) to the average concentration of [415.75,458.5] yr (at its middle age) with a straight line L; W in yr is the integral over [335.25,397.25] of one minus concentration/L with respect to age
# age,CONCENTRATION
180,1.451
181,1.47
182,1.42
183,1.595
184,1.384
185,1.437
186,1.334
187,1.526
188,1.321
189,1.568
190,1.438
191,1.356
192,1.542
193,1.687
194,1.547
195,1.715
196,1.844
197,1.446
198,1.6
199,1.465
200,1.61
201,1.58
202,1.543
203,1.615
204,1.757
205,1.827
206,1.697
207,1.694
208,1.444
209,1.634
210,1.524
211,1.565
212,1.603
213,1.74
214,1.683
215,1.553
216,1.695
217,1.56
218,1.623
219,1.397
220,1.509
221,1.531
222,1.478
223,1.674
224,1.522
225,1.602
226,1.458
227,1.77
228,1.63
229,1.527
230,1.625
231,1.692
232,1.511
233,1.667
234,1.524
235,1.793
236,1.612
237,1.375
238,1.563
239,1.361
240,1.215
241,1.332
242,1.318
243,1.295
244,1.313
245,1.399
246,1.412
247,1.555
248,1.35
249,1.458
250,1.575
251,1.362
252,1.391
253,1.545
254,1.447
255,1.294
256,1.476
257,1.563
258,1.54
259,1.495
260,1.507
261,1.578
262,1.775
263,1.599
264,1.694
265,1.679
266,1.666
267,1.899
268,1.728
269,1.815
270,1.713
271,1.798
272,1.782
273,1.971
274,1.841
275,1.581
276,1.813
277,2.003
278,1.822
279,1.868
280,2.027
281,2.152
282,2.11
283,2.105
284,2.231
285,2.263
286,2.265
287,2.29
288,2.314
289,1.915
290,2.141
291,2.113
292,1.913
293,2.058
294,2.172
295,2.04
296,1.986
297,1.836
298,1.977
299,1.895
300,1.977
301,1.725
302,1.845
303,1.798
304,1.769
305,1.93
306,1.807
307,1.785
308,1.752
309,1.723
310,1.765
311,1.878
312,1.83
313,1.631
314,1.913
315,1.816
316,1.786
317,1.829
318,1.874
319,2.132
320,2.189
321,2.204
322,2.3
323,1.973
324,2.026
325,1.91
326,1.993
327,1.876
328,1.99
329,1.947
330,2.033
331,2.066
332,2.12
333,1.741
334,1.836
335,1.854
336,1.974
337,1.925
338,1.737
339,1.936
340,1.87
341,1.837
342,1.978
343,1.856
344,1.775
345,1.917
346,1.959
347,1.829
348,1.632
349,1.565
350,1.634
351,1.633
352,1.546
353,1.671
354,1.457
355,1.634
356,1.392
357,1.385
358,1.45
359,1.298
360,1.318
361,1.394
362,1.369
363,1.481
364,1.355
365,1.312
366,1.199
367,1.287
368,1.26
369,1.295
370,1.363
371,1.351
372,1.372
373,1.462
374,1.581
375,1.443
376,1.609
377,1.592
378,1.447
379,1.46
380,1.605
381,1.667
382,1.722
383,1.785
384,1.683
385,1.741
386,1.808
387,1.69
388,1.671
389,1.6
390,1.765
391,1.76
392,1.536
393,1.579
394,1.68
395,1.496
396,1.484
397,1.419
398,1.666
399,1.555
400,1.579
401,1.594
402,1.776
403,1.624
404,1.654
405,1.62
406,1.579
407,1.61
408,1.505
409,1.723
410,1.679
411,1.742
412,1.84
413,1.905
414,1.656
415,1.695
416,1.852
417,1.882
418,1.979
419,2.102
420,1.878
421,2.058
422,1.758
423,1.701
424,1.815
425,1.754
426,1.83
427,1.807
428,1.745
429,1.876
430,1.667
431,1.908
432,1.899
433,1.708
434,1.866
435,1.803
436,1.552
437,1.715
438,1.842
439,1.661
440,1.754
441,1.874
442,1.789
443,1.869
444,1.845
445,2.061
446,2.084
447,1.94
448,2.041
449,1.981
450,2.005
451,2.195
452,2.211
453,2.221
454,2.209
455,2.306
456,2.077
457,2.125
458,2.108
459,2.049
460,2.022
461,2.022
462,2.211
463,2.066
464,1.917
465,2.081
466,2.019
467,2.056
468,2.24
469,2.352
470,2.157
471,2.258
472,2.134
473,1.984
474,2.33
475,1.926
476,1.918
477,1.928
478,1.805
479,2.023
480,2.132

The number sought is 8.26 yr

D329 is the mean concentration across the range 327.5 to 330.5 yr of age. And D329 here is 1.99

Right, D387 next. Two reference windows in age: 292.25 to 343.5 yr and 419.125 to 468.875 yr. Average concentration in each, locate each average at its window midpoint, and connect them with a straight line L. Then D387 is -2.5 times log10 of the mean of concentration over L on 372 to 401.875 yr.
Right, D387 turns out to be 0.20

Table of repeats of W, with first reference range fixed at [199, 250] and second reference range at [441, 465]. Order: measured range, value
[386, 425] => 4.9 yr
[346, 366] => 3.7 yr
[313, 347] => -3.0 yr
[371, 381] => 2.0 yr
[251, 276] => 0.0 yr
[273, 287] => -2.9 yr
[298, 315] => -0.9 yr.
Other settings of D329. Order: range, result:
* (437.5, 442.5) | 1.78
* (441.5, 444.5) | 1.83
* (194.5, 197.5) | 1.67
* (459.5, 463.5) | 2.08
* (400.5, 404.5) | 1.66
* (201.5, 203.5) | 1.58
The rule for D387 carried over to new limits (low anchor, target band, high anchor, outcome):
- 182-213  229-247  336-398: 0.07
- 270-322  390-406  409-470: 0.20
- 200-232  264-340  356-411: -0.23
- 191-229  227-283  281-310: 0.12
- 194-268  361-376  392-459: 0.26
